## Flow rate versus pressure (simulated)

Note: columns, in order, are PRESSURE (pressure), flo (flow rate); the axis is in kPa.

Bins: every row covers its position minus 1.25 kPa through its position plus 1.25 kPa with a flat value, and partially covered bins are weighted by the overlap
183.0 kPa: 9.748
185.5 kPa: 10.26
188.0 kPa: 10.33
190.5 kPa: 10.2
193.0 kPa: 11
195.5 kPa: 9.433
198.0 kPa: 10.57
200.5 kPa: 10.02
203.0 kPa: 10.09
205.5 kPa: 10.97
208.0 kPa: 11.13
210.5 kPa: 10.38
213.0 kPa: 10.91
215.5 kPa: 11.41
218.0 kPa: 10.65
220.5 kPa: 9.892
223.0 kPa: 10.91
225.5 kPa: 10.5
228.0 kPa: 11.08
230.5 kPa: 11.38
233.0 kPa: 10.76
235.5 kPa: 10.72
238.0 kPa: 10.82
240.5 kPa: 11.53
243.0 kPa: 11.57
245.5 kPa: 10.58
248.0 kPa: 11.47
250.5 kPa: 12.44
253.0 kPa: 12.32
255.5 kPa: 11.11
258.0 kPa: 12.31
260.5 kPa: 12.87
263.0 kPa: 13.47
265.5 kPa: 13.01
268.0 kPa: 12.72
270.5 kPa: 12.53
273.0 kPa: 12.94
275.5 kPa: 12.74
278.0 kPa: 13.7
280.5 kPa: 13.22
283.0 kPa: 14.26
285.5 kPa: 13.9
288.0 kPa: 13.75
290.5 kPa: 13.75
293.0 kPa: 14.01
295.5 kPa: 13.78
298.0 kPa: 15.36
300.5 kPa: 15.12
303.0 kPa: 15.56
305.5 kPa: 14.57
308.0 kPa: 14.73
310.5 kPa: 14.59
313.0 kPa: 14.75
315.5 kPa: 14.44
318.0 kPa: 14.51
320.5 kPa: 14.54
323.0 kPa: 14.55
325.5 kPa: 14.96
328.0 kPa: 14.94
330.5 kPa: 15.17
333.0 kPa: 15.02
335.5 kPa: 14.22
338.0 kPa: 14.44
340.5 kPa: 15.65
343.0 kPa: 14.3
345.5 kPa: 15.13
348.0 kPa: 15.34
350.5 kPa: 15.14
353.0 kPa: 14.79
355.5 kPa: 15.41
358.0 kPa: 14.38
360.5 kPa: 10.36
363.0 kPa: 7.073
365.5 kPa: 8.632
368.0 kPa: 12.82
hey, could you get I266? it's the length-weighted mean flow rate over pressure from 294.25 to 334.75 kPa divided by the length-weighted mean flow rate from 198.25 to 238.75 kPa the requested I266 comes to 1.38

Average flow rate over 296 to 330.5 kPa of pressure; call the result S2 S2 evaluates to 14.8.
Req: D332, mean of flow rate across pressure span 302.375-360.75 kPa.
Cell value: 14.7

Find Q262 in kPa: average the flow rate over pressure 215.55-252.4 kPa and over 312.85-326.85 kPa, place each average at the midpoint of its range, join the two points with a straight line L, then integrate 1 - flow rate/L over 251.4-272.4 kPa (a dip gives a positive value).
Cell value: -0.6 kPa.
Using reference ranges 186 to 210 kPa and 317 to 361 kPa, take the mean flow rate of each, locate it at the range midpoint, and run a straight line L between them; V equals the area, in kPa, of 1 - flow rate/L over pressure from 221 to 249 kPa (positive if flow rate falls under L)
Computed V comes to 1.3 kPa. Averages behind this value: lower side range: 10.4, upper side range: 14.7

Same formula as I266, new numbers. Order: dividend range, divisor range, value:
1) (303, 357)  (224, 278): 1.25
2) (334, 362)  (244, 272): 1.18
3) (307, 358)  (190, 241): 1.39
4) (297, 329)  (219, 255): 1.33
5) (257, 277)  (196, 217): 1.21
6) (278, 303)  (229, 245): 1.28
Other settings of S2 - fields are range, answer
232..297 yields 12.6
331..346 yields 14.8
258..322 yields 13.9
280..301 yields 14.1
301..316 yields 14.8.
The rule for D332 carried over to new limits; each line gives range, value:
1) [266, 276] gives 12.8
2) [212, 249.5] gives 11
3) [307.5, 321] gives 14.6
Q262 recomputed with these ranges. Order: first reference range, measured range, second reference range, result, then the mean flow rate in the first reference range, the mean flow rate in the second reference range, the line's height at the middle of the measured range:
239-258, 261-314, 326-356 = -3.59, 11.6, 15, 13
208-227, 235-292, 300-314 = 1.41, 10.7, 14.9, 12.8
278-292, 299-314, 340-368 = -1.43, 13.8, 13.2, 13.6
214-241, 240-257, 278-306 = 0.54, 10.9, 14.3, 12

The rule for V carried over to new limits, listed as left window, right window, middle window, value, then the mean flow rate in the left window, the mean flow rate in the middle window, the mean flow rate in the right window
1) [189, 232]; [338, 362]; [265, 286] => -1.4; 10.6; 13.2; 14.4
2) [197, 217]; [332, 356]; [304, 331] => -1.1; 10.7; 14.7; 14.9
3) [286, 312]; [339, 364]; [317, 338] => -0.9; 14.5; 14.7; 13.8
